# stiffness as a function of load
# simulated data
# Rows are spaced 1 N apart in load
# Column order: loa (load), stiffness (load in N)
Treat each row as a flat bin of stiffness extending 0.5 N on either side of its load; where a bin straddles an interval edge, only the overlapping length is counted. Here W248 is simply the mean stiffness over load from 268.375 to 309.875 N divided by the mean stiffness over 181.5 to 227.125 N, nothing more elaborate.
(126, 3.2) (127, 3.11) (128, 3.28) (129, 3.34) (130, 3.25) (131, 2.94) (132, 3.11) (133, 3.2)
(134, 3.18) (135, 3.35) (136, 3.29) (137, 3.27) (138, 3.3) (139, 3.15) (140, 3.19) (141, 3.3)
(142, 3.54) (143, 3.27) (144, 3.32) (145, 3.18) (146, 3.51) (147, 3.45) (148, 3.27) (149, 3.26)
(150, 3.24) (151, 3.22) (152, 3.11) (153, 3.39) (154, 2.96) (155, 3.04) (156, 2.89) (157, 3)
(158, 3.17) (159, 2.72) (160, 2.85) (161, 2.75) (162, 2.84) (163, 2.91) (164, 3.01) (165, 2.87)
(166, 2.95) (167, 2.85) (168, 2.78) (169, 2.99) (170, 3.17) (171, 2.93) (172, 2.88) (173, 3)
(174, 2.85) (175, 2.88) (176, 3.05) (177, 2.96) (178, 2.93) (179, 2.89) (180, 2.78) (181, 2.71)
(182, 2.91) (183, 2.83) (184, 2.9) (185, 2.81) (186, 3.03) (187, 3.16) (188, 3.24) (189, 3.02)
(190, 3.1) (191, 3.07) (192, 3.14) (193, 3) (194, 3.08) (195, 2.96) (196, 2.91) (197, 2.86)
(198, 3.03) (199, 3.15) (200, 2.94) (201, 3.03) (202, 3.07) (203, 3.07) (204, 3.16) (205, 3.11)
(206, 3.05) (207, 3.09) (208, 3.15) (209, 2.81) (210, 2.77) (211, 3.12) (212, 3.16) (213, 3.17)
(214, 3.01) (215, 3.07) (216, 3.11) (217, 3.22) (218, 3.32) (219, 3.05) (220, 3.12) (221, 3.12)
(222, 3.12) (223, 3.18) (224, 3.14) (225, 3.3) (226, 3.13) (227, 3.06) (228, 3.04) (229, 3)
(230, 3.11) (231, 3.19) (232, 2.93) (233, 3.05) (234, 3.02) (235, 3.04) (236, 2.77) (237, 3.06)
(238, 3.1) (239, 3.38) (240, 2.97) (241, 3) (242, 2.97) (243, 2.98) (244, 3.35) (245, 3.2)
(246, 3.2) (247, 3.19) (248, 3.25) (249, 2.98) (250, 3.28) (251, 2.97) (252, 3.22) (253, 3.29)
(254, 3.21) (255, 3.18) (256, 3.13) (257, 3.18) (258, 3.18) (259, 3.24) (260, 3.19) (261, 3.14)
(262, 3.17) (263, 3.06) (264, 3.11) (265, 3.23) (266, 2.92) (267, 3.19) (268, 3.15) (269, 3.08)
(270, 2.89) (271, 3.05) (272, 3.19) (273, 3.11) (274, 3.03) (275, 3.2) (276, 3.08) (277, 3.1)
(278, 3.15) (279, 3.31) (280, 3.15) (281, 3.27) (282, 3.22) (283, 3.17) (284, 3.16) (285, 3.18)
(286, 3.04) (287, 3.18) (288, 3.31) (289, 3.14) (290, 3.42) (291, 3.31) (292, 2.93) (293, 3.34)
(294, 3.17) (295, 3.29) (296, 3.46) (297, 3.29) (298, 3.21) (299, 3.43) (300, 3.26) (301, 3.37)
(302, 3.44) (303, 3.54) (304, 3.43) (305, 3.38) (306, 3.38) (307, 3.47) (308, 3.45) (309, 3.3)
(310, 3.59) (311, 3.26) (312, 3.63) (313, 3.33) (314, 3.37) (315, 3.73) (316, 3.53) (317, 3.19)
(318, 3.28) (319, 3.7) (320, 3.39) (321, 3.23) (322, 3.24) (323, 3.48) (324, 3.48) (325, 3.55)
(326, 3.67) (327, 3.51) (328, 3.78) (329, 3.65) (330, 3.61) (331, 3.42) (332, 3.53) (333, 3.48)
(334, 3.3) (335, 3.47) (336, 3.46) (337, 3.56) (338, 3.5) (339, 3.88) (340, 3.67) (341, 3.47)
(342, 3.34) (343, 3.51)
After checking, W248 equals 1.1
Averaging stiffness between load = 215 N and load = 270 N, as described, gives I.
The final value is 3.12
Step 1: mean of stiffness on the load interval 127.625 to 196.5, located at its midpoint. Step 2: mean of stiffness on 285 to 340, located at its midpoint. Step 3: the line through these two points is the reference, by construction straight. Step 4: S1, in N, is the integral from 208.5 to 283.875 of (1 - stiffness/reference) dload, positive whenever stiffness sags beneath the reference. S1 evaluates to 3.3 N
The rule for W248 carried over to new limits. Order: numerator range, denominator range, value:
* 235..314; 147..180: 1.07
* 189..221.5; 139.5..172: 0.99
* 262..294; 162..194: 1.07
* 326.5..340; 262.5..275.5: 1.15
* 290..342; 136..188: 1.13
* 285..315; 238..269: 1.06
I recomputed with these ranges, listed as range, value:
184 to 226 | 3.07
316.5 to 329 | 3.47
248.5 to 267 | 3.15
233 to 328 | 3.24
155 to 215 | 2.98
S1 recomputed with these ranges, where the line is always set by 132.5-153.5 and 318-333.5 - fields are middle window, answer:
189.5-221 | 2.80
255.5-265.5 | 0.77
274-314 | 2.08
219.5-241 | 1.94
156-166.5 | 1.27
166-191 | 2.87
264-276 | 1.20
